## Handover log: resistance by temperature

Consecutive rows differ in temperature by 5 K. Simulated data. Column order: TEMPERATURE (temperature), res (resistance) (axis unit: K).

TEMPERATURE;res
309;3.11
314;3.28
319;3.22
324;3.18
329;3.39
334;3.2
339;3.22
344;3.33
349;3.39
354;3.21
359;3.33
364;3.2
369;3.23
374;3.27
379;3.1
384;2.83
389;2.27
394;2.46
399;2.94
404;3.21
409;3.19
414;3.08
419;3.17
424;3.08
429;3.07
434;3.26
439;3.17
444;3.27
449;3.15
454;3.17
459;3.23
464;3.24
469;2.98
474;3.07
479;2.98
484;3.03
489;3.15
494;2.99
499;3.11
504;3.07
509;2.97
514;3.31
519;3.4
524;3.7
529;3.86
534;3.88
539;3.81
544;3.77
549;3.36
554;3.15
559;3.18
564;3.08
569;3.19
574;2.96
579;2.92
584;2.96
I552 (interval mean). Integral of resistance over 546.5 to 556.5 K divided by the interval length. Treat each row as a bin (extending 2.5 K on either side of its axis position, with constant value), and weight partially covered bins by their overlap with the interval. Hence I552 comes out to 3.25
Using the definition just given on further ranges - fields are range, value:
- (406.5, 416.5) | 3.14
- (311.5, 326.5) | 3.23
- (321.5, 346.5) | 3.26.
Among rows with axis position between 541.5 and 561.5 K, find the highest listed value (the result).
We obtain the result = 3.77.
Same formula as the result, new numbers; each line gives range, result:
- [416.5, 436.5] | 3.26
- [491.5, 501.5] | 3.11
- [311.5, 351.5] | 3.39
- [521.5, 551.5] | 3.88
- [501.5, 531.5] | 3.86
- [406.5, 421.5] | 3.19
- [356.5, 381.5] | 3.33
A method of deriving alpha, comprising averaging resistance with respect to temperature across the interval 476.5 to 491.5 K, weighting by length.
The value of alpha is 3.05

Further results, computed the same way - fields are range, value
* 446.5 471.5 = 3.15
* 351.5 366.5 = 3.25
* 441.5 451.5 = 3.21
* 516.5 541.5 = 3.73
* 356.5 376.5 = 3.26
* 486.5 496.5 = 3.07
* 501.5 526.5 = 3.29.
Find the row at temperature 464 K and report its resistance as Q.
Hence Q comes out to 3.24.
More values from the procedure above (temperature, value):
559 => 3.18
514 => 3.31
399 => 2.94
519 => 3.4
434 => 3.26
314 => 3.28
